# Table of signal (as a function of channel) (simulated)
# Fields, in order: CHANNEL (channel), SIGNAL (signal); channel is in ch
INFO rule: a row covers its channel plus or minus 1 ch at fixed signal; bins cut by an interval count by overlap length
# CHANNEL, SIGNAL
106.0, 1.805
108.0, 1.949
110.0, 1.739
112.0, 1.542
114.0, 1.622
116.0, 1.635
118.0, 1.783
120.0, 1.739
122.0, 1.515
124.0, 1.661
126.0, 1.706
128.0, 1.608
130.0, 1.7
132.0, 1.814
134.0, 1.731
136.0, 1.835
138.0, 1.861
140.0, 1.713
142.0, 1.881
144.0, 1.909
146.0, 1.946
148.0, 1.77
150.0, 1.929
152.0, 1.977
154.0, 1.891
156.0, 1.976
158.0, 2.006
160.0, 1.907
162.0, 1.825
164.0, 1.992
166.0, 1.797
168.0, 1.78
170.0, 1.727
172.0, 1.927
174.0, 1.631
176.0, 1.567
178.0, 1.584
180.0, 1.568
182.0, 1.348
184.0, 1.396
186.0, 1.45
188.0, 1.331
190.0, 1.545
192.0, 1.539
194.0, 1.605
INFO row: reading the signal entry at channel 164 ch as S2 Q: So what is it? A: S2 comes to 1.992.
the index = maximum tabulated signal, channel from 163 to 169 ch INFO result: 1.992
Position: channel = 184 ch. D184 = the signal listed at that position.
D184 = 1.396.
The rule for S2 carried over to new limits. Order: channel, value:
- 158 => 2.006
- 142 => 1.881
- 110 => 1.739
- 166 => 1.797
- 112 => 1.542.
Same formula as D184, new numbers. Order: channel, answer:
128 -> 1.608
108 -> 1.949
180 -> 1.568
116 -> 1.635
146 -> 1.946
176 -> 1.567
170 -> 1.727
